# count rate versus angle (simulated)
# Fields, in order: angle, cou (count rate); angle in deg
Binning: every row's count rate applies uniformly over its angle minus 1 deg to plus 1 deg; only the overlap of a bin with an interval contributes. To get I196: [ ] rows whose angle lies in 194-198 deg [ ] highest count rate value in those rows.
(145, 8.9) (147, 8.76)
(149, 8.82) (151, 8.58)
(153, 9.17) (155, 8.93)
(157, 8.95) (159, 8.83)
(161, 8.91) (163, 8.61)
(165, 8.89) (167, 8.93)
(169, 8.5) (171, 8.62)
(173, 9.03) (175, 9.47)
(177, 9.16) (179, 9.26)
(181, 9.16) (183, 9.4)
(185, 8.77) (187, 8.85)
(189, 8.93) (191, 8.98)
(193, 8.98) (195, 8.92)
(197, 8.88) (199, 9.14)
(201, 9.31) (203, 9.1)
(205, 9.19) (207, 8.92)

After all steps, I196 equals 8.92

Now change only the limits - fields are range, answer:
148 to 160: 9.17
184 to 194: 8.98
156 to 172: 8.95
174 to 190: 9.47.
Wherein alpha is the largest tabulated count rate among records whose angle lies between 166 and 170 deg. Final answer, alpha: 8.93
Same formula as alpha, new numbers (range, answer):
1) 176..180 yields 9.26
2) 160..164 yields 8.91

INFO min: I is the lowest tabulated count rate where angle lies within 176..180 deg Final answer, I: 9.16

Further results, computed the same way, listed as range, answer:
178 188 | 8.77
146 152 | 8.58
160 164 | 8.61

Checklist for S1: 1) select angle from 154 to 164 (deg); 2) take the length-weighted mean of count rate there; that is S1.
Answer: 8.85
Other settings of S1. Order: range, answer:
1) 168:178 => 8.96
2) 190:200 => 8.98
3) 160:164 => 8.76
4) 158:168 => 8.83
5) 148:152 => 8.7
